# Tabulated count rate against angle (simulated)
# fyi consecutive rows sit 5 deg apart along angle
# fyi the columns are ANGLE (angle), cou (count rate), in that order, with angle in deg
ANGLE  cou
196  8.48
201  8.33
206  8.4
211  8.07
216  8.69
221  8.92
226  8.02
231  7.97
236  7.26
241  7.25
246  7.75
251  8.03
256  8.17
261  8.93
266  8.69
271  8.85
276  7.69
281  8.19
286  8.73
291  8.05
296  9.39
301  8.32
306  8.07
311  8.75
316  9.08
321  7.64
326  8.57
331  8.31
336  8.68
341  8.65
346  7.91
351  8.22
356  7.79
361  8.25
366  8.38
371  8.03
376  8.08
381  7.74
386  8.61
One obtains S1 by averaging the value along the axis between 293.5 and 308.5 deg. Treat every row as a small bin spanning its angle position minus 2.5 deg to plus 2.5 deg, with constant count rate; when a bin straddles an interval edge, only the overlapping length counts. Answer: 8.59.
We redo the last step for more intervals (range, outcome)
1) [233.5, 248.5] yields 7.42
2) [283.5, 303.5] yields 8.62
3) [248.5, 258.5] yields 8.1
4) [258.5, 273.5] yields 8.82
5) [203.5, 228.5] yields 8.42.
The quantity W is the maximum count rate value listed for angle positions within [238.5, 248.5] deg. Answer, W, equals 7.75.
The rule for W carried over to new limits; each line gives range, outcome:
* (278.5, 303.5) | 9.39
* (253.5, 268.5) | 8.93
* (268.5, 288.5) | 8.85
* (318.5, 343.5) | 8.68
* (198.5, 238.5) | 8.92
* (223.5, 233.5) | 8.02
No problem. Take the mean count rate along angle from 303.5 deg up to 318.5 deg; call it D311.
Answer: 8.63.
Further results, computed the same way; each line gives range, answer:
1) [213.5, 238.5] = 8.17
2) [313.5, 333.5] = 8.4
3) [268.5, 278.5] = 8.27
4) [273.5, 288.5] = 8.2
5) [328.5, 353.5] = 8.35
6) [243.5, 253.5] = 7.89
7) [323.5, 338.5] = 8.52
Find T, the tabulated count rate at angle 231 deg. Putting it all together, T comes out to 7.97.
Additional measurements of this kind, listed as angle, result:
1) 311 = 8.75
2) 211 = 8.07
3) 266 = 8.69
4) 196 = 8.48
